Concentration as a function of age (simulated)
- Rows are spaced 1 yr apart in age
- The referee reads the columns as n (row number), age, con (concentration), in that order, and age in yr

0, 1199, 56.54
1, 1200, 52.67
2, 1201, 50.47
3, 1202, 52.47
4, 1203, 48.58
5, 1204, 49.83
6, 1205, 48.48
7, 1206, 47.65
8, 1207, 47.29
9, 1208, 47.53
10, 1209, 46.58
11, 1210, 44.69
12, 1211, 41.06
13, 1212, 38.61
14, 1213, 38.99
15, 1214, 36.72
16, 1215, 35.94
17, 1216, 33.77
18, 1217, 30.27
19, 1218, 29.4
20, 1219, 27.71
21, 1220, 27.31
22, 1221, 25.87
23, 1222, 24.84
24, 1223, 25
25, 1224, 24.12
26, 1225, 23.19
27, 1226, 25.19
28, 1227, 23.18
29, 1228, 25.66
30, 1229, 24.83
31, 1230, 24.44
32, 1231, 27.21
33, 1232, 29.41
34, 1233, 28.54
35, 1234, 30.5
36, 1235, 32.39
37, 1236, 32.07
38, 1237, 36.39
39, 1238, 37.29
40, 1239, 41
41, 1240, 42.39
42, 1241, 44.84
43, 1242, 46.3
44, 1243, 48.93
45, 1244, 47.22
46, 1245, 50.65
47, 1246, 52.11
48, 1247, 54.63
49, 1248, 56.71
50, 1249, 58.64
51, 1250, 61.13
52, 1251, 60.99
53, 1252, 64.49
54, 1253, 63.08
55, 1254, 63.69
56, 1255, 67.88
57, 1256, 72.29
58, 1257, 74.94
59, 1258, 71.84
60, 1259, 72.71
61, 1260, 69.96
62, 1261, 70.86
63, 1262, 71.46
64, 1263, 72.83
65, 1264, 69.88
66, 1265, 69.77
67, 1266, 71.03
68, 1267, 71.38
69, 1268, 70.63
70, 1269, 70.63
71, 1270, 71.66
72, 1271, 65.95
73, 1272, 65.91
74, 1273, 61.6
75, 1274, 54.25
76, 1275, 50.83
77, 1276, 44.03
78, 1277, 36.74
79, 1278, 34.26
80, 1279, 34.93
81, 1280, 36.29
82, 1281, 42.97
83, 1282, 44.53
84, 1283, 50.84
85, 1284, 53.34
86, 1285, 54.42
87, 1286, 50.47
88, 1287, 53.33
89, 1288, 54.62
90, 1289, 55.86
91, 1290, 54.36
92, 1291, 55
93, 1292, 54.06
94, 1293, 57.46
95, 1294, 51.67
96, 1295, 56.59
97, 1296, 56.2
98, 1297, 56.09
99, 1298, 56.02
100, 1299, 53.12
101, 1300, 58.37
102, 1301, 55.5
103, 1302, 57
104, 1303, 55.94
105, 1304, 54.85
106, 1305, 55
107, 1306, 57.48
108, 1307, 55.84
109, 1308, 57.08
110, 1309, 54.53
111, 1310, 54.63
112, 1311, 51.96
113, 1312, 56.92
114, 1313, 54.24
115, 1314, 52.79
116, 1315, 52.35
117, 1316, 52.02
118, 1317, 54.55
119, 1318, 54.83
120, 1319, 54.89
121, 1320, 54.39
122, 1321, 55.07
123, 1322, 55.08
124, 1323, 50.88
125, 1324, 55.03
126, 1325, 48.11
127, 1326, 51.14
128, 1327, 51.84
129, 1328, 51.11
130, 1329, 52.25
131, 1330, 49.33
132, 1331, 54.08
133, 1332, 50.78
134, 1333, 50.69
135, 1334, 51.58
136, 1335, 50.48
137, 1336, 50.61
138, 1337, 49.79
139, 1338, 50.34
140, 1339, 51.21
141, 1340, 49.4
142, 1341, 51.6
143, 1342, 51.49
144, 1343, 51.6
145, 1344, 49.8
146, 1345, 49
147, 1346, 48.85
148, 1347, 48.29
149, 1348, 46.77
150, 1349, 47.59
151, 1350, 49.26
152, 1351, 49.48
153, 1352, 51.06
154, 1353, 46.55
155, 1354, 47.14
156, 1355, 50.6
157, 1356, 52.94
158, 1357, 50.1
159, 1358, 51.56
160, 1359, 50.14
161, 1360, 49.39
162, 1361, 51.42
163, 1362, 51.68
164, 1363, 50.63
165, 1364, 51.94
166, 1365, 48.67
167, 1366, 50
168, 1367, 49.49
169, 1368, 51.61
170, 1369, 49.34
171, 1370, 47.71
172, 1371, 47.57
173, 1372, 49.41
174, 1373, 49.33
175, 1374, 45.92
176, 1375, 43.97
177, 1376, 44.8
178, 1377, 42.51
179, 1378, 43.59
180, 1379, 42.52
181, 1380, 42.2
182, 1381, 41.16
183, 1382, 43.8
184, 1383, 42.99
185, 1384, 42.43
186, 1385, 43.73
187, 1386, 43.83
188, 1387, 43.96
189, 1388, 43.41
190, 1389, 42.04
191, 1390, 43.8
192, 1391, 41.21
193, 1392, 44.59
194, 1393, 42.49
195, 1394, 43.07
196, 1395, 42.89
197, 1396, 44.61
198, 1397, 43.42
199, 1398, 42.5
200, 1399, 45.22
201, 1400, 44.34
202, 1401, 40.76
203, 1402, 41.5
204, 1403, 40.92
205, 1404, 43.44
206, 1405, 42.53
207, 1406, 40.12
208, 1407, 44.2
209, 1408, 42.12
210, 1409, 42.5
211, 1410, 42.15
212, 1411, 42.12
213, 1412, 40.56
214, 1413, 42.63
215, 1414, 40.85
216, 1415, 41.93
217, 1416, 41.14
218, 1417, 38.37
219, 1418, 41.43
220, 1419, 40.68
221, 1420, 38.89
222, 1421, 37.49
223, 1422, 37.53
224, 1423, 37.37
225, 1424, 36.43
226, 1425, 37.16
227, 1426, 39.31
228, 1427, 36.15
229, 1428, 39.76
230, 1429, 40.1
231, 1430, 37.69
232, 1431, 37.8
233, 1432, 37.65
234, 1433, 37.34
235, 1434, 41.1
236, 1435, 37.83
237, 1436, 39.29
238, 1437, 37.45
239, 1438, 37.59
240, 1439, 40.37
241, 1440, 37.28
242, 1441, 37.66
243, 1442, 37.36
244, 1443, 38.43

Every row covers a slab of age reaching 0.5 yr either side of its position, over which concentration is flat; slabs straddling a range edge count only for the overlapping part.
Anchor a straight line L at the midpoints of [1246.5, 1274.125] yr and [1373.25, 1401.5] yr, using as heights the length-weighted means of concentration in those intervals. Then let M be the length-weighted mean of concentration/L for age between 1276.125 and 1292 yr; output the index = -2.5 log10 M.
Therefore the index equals 0.29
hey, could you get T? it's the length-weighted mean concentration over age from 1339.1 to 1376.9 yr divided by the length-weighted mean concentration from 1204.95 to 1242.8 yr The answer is 1.45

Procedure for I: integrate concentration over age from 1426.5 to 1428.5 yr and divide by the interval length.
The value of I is 38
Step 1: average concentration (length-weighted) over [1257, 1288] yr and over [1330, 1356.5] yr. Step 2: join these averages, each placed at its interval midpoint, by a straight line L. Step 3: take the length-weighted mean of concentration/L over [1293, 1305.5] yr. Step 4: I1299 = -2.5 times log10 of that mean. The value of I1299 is 0.00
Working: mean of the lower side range 58.8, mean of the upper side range 50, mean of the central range 55.6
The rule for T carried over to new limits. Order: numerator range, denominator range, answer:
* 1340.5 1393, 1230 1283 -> 0.88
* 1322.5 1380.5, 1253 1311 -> 0.85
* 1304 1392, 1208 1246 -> 1.45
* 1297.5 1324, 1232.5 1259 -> 1.05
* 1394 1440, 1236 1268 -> 0.68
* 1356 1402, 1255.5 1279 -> 0.72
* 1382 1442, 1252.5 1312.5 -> 0.70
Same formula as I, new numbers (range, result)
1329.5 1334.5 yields 51.3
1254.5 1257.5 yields 71.7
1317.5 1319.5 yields 54.9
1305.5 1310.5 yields 55.9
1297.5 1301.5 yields 55.8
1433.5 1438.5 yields 38.7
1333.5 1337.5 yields 50.6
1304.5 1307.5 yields 56.1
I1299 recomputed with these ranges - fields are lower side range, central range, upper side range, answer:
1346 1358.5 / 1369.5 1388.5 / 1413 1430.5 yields 0.021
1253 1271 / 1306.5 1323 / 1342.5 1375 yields 0.089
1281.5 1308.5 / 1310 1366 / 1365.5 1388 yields -0.030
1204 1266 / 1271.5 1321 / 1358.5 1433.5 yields -0.182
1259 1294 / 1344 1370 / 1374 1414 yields -0.052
